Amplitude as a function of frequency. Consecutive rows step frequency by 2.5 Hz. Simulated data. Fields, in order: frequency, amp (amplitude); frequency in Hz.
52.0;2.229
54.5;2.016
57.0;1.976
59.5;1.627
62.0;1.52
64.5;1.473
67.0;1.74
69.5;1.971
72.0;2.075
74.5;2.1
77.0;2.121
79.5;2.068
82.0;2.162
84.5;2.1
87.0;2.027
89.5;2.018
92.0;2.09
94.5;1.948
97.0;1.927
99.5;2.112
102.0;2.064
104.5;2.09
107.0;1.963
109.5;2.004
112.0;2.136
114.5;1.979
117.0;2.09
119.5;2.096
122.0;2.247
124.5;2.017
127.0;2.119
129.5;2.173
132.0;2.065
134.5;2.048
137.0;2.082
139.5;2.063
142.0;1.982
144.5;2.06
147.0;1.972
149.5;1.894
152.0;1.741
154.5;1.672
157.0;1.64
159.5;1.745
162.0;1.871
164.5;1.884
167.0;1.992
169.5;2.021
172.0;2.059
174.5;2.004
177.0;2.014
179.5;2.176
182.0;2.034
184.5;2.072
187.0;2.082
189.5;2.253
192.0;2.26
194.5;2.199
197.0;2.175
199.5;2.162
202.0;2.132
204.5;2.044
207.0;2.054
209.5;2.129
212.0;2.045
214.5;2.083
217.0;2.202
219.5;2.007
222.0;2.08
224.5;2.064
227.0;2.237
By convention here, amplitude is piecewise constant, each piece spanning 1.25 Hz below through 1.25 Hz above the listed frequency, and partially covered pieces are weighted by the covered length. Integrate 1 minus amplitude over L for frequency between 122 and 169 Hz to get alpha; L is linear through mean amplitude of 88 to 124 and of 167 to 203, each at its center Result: 2.89 Hz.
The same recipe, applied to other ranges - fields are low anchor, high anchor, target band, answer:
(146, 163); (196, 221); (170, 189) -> -1.34 Hz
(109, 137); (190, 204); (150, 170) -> 3.00 Hz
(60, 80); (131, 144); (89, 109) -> -0.83 Hz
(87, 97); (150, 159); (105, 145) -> -4.84 Hz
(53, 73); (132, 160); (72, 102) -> -3.74 Hz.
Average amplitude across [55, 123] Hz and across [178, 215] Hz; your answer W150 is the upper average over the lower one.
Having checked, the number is 1.07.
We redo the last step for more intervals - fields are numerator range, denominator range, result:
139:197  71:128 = 0.96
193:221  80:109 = 1.03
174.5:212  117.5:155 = 1.05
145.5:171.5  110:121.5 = 0.89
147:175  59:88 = 0.97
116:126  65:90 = 1.05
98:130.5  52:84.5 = 1.08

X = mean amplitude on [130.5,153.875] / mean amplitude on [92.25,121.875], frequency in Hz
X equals 1.0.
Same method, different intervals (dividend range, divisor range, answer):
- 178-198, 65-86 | 1.07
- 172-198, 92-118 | 1.04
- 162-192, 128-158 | 1.05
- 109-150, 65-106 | 1.02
